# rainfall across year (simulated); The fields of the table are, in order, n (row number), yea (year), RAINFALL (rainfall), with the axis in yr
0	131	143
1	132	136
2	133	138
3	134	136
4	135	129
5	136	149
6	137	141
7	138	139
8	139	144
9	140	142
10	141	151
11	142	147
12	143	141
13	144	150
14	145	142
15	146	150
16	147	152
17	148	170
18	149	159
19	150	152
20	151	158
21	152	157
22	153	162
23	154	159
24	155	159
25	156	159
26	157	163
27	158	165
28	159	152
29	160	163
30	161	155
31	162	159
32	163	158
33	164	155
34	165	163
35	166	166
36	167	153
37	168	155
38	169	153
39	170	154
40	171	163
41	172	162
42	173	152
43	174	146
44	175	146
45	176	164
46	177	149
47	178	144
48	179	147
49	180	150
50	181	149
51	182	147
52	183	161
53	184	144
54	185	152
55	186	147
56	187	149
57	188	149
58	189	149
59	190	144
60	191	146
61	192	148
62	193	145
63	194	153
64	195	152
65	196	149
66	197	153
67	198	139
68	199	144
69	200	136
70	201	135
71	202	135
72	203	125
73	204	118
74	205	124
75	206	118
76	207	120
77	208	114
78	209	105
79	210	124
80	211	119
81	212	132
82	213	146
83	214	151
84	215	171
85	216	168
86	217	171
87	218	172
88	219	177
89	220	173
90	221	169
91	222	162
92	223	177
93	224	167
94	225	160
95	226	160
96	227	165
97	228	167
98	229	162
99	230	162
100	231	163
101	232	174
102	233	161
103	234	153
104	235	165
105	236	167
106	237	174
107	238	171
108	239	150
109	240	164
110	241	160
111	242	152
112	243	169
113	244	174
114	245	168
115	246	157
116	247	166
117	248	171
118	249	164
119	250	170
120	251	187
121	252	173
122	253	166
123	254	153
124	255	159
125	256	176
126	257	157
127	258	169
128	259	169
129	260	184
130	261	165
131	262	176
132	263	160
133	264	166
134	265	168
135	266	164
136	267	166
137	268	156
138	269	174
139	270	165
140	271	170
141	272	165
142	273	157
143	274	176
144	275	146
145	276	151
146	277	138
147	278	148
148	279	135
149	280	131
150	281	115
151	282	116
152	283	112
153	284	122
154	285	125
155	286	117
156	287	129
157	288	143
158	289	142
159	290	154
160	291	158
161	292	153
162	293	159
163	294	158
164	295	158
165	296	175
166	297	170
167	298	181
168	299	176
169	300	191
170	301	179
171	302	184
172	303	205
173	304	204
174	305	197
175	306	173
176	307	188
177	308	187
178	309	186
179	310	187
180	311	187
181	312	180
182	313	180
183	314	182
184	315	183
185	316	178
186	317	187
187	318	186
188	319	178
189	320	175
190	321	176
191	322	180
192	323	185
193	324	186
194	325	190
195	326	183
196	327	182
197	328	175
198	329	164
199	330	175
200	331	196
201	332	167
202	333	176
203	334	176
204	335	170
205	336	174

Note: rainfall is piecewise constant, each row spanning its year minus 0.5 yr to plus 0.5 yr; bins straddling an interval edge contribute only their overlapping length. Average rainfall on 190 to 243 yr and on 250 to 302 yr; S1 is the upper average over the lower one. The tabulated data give 1.04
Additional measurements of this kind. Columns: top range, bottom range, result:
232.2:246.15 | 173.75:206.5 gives 1.14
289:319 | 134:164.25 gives 1.17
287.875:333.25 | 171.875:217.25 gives 1.24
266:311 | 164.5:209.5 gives 1.10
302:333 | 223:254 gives 1.11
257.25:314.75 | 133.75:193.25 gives 1.07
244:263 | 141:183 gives 1.09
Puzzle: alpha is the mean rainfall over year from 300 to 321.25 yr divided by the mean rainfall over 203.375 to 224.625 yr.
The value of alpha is 1.26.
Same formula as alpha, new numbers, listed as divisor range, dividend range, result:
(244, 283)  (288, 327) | 1.11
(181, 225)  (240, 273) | 1.14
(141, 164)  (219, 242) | 1.06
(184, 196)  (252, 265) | 1.13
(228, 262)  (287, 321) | 1.06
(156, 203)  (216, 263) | 1.10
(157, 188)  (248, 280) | 1.06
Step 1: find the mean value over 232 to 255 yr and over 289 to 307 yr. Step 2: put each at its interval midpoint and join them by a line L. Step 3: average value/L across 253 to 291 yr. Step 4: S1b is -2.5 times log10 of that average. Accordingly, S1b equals 0.12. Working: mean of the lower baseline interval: 165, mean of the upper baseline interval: 174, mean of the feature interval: 152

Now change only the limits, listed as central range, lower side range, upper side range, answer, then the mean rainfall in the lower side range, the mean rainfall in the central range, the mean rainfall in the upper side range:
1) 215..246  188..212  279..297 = -0.21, 135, 166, 140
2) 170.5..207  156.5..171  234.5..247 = 0.11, 158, 145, 164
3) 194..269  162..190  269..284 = -0.06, 153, 157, 145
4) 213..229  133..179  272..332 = -0.05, 153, 166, 167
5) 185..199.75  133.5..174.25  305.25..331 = 0.09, 153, 148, 182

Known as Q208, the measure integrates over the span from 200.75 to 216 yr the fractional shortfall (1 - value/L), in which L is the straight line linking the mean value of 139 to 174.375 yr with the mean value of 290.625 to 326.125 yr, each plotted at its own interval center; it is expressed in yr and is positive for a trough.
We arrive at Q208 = 3.1 yr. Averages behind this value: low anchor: 155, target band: 130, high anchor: 180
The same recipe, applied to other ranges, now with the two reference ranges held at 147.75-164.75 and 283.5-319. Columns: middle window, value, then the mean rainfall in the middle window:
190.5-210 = 3.4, 134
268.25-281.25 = 1.2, 152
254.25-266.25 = 0.0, 168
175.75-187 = 0.8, 150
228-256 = 0.1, 165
